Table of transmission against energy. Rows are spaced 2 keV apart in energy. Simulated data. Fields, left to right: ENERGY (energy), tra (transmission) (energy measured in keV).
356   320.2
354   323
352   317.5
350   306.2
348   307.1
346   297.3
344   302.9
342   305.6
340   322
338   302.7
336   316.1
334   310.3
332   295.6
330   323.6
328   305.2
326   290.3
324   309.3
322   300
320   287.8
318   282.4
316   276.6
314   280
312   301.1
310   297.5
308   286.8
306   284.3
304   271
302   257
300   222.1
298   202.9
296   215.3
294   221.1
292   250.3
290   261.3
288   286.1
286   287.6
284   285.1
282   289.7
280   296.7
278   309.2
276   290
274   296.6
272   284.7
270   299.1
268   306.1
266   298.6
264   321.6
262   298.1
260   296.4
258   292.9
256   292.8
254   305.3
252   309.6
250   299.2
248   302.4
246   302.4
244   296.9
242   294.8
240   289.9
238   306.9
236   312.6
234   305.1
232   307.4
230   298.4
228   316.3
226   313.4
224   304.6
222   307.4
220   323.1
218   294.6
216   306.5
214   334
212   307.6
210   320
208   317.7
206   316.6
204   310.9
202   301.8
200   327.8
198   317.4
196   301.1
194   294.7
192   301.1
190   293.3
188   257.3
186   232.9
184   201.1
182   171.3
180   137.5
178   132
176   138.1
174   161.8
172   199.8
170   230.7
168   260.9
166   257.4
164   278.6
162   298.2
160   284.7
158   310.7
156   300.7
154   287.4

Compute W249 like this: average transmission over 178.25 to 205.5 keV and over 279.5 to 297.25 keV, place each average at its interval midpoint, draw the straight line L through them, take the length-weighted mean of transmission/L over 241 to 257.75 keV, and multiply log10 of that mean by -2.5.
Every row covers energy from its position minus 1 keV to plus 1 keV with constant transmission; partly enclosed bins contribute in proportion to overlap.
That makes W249 -0.14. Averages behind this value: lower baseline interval 263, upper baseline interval 264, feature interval 300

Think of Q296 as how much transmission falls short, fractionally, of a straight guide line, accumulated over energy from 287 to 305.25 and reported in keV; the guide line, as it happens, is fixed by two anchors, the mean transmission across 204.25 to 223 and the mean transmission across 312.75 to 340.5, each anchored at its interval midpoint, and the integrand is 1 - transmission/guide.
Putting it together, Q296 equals 3.6 keV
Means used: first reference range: 314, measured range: 244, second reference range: 300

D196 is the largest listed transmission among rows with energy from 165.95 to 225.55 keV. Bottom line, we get 334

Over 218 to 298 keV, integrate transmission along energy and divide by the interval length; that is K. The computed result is 293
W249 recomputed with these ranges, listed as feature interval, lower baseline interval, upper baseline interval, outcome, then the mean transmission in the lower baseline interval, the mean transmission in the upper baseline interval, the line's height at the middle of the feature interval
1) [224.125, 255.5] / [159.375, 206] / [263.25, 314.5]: -0.15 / 249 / 277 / 264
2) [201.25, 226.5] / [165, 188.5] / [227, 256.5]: -0.21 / 197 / 303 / 258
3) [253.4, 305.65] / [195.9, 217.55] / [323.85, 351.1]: 0.12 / 315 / 307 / 310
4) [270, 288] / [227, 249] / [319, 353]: 0.04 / 303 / 306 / 304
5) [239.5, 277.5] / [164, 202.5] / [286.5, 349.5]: -0.14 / 238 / 283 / 263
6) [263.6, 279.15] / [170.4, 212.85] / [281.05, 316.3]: -0.15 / 254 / 265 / 262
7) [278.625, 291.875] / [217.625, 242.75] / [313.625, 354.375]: 0.08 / 306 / 303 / 304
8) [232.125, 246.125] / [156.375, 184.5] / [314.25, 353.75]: -0.18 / 221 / 303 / 255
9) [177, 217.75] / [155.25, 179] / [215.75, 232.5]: 0.01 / 237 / 308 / 275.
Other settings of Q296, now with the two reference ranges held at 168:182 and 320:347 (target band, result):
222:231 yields -3.8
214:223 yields -4.3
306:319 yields 0.0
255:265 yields -2.3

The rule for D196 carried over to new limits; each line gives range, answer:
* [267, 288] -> 309.2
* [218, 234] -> 323.1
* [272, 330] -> 323.6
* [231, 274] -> 321.6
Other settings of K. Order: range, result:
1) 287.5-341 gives 280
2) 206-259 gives 306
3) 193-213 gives 312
